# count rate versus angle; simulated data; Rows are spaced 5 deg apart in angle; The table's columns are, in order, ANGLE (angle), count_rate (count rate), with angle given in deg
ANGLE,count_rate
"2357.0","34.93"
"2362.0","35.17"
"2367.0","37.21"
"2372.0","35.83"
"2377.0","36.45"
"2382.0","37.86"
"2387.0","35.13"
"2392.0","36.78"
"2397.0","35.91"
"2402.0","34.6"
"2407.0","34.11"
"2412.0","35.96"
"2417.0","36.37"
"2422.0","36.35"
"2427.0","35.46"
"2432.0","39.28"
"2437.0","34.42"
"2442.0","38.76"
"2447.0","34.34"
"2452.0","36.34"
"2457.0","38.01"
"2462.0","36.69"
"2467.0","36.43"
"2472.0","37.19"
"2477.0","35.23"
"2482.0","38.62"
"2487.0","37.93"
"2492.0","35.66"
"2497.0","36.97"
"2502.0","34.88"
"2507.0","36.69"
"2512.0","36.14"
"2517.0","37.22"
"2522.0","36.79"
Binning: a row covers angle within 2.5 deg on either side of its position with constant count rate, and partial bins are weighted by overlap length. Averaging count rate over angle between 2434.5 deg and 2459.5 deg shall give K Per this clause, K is 36.4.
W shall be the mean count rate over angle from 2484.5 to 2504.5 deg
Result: 36.4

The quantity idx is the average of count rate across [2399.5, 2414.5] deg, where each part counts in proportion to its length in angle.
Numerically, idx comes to 34.9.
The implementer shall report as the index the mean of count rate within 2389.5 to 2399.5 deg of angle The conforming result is 36.3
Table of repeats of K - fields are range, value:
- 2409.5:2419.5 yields 36.2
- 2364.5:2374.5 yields 36.5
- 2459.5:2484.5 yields 36.8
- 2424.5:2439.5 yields 36.4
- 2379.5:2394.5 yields 36.6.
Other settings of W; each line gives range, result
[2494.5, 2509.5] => 36.2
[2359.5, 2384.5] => 36.5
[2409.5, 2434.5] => 36.7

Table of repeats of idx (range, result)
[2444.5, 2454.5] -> 35.3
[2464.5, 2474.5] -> 36.8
